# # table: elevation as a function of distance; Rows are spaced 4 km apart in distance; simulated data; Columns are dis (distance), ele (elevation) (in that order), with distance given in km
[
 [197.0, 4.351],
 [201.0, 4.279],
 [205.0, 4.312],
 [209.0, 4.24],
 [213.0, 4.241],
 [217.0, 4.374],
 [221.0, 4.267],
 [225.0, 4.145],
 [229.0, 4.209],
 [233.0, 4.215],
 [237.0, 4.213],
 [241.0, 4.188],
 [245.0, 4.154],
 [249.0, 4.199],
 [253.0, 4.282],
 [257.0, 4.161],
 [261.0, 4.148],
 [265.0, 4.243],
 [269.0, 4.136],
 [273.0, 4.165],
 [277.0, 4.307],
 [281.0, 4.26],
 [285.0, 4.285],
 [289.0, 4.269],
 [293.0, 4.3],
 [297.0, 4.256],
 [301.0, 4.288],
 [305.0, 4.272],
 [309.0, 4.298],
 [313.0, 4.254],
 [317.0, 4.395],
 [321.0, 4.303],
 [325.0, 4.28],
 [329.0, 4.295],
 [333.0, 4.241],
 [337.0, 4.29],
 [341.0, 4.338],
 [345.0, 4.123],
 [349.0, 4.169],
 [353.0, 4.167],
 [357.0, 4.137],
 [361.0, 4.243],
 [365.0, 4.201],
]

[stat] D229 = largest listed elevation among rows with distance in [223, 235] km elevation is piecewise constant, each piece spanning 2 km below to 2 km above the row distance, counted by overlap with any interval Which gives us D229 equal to 4.215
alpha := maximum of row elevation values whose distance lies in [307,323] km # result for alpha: 4.395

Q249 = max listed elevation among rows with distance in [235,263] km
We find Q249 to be 4.282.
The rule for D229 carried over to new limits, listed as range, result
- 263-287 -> 4.307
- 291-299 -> 4.3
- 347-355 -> 4.169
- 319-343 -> 4.338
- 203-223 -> 4.374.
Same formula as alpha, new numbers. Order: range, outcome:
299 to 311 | 4.298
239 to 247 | 4.188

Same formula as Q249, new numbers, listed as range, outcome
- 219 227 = 4.267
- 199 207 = 4.312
